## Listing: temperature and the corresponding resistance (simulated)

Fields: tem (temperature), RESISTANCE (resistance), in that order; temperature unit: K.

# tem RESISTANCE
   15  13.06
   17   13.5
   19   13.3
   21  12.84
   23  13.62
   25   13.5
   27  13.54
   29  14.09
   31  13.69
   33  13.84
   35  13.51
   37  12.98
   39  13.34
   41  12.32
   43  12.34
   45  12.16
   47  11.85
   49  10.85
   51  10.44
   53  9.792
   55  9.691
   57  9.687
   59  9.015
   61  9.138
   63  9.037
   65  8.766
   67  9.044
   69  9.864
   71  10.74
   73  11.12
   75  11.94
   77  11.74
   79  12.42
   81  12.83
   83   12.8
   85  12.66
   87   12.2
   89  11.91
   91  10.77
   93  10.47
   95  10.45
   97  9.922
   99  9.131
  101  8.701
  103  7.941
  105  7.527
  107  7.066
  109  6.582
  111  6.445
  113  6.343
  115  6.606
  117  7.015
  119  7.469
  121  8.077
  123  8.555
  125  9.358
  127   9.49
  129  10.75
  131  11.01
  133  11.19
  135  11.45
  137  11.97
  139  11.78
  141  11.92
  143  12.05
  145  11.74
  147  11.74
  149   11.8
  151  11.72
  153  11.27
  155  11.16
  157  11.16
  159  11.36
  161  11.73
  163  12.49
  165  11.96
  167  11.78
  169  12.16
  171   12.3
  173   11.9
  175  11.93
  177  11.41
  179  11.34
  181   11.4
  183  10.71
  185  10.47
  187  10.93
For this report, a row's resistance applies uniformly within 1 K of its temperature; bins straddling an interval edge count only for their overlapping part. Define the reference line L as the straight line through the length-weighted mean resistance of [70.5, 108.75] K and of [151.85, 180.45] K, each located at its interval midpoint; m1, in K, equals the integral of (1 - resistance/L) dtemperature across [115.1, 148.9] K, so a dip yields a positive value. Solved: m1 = 2.8 K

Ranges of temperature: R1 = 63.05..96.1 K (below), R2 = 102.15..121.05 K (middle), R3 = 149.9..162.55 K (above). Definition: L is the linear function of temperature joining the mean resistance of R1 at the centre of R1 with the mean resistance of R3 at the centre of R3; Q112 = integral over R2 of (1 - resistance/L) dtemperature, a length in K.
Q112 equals 7.09 K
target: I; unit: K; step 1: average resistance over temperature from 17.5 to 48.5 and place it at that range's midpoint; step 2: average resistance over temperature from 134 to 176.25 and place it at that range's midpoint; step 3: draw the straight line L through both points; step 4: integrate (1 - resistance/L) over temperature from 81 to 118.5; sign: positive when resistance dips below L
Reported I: 9.6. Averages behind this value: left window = 13.1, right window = 11.8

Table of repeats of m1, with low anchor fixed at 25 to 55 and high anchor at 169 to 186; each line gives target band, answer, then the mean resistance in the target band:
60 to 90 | 2.7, 11.1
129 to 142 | 0.3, 11.5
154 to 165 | 0.0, 11.6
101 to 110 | 3.4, 7.44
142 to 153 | -0.1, 11.8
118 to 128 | 2.8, 8.59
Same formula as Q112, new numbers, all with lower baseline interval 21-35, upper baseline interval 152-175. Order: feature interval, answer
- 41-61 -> 4.01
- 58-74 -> 4.29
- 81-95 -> 1.13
